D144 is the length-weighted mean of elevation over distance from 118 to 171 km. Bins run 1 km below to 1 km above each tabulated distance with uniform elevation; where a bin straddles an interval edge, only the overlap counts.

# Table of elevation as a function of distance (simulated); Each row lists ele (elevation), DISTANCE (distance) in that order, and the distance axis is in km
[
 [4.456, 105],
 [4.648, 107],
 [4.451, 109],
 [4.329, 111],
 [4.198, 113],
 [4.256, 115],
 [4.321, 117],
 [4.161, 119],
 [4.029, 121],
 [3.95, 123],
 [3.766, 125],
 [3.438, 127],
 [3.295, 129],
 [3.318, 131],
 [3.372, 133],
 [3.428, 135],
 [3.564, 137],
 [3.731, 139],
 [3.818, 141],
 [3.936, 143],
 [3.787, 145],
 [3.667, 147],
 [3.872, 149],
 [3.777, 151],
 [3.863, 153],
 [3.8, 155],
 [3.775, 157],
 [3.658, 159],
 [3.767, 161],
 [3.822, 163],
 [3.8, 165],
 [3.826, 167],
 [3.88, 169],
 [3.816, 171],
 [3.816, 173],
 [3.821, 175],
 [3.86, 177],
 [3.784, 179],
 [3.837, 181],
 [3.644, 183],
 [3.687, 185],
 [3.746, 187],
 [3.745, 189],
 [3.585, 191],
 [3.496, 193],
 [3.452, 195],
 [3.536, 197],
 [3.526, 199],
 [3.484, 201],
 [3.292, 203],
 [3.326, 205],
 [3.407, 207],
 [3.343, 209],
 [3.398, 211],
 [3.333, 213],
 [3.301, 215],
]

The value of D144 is 3.74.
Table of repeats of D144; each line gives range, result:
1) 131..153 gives 3.69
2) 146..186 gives 3.79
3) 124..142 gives 3.53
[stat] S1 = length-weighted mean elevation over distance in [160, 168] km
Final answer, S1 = 3.8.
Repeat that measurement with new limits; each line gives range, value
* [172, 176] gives 3.82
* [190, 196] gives 3.51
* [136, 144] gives 3.76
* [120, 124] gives 3.99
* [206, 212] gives 3.38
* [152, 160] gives 3.77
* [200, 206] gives 3.37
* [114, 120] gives 4.25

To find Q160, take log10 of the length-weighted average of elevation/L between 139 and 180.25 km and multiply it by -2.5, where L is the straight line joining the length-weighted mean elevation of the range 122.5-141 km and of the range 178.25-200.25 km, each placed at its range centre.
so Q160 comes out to -0.064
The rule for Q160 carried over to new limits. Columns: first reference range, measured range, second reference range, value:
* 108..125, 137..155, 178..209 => 0.043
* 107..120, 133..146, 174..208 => 0.109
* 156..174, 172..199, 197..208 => -0.029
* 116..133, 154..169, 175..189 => -0.007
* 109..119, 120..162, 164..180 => 0.104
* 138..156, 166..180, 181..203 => -0.043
